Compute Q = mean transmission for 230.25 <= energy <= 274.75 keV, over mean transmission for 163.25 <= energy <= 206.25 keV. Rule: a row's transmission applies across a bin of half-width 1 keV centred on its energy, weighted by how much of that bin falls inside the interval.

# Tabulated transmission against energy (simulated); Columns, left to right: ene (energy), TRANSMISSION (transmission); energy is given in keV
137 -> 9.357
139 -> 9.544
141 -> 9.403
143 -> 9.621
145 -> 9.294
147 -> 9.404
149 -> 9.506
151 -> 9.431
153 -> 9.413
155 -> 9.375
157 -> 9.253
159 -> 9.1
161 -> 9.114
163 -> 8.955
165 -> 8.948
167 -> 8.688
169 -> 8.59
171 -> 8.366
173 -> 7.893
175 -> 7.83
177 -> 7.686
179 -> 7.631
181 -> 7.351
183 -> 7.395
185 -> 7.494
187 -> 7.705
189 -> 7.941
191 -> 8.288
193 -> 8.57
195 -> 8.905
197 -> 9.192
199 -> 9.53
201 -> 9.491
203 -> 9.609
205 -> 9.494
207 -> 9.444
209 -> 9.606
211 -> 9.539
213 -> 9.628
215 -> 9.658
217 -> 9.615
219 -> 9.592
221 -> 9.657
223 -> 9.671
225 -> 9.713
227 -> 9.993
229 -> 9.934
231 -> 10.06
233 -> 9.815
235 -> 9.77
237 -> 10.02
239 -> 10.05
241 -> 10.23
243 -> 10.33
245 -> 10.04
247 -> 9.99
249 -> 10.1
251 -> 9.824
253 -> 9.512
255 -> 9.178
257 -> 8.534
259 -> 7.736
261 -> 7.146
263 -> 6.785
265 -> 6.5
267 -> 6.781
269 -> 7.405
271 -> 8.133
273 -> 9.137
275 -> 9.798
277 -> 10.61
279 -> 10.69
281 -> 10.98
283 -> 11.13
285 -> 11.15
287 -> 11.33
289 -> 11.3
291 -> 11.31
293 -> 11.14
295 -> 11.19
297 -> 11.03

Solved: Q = 1.1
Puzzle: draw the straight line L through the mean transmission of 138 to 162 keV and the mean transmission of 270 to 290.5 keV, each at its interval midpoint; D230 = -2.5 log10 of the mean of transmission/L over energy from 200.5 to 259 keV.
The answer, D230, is 0.04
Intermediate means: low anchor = 9.37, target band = 9.7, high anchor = 10.4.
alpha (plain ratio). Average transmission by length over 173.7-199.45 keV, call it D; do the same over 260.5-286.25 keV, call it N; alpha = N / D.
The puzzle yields 1.11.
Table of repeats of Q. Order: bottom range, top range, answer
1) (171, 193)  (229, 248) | 1.29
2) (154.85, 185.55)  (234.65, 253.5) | 1.20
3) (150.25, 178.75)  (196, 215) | 1.09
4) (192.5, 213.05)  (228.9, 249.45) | 1.07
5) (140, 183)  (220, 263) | 1.09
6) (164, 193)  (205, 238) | 1.21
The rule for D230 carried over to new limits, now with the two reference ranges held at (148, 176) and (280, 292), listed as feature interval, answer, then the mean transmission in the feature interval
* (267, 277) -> 0.258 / 8.63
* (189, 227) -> 0.042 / 9.38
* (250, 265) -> 0.276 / 8.26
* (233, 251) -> 0.036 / 10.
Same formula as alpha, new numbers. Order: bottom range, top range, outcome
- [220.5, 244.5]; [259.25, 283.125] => 0.87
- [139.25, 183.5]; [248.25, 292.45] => 1.06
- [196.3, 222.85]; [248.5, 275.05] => 0.86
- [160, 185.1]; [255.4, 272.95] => 0.92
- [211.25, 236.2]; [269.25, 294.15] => 1.07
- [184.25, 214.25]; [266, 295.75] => 1.13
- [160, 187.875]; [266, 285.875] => 1.18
